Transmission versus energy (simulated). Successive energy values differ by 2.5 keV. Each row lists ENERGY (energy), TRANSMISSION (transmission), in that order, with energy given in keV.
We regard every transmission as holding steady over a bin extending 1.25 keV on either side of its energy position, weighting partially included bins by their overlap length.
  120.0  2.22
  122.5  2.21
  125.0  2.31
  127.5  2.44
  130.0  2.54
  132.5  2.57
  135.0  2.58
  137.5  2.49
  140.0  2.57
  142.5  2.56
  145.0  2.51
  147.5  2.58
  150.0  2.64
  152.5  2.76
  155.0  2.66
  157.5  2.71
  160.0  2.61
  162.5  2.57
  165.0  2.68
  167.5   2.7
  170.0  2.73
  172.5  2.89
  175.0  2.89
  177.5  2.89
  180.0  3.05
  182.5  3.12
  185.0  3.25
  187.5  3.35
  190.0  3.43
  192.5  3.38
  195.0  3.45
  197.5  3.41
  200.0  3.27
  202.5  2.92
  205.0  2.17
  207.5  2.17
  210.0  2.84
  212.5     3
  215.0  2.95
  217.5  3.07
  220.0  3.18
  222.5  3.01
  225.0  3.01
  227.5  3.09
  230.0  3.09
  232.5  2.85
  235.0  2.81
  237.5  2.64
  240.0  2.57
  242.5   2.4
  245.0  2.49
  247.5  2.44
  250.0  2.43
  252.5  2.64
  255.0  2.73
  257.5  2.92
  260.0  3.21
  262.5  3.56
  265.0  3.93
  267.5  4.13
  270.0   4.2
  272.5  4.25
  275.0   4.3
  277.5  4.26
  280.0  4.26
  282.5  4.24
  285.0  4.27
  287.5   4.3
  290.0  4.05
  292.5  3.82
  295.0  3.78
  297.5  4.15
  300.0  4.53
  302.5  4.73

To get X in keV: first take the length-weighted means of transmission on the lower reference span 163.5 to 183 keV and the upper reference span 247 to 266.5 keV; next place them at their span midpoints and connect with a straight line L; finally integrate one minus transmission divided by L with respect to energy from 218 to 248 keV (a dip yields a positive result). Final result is 1.6 keV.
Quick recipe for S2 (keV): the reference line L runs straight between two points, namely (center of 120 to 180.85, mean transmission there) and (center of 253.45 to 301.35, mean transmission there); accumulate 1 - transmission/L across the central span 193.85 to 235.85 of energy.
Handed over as 4.1 keV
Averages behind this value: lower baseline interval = 2.62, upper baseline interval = 3.94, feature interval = 2.96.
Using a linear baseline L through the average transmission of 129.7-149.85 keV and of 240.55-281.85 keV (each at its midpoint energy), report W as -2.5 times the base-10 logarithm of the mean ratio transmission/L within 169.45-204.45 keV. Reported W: -0.09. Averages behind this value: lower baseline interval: 2.56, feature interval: 3.13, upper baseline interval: 3.38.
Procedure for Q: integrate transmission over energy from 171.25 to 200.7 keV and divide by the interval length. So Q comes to 3.2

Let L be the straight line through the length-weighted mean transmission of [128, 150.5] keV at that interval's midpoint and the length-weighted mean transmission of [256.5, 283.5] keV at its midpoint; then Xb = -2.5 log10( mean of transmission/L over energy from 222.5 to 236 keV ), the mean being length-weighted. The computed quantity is 0.18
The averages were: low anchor 2.55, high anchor 3.94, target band 2.98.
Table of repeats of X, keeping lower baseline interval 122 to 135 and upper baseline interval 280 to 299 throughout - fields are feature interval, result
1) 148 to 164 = 0.4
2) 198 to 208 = 1.5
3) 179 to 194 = -1.1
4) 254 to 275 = 1.0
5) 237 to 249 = 3.7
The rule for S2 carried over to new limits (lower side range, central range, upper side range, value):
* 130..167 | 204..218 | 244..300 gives 2.1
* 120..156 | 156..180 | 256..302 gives 0.7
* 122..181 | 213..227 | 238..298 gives 0.5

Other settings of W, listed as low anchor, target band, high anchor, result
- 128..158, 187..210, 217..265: -0.11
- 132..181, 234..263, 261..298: 0.35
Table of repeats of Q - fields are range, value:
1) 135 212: 2.84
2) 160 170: 2.66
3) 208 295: 3.32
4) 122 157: 2.54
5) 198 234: 2.91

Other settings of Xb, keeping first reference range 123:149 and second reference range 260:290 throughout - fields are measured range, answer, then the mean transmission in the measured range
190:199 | -0.08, 3.41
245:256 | 0.44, 2.55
